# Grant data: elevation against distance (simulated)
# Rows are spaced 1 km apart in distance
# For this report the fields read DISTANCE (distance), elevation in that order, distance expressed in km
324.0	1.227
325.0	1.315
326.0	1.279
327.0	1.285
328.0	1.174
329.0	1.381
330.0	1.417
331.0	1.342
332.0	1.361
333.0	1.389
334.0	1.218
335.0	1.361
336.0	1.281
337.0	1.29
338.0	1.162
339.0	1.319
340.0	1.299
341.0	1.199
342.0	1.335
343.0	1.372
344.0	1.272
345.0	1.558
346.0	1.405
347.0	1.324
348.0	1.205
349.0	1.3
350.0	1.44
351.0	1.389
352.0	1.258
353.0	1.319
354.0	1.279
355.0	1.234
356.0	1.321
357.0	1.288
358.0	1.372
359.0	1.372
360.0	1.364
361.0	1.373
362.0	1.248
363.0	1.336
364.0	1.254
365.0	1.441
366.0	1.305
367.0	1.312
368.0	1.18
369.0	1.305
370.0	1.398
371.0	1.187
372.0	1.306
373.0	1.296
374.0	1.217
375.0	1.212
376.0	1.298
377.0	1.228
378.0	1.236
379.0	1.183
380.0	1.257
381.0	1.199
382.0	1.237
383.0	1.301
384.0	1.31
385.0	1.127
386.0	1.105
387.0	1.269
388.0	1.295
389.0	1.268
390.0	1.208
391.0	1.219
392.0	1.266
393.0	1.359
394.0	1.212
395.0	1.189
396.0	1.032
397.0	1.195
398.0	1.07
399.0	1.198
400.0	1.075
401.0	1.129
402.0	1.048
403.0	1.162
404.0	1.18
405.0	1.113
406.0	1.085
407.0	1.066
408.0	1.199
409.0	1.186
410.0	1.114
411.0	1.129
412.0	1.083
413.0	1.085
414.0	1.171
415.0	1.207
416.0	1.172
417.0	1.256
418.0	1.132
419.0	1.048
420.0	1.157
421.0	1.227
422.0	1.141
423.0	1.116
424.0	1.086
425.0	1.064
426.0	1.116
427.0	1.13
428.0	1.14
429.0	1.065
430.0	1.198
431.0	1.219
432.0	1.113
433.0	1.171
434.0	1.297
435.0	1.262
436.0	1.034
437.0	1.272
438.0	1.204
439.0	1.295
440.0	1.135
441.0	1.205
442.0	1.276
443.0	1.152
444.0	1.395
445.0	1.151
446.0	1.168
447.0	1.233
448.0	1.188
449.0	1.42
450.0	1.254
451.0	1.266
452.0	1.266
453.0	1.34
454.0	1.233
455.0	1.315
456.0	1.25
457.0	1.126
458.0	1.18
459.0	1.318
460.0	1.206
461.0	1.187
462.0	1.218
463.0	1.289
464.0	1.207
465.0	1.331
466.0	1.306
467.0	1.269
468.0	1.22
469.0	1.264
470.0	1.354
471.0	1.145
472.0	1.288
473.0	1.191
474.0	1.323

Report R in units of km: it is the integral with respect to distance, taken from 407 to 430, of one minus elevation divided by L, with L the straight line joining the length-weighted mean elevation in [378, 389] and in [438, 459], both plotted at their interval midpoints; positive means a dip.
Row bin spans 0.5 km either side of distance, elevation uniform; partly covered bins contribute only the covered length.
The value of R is 1.9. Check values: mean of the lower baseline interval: 1.23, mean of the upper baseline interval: 1.24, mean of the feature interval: 1.14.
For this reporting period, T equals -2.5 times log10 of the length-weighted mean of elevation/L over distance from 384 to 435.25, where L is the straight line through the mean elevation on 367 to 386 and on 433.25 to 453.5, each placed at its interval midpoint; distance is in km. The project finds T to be 0.074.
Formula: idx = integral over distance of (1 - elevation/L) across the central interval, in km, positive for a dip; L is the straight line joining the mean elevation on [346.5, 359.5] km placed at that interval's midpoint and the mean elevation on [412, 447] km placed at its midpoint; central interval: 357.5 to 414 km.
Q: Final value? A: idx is 1.5 km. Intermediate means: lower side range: 1.32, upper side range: 1.17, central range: 1.22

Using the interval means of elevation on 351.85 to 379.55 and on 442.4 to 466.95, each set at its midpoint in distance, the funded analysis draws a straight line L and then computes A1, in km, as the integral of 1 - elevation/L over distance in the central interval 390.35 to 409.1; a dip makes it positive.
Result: 1.7 km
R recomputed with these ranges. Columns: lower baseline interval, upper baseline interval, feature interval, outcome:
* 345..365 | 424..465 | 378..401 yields 1.40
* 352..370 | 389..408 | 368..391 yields -0.15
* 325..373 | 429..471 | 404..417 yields 1.29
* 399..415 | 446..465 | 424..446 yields 0.28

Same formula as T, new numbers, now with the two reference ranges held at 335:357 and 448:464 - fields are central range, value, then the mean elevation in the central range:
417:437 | 0.11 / 1.15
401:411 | 0.14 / 1.13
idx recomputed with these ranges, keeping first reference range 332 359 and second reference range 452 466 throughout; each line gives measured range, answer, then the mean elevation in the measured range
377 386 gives 0.50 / 1.22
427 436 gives 0.67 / 1.17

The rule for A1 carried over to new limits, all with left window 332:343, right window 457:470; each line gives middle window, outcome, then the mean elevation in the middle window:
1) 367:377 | 0.1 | 1.27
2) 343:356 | -0.4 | 1.33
